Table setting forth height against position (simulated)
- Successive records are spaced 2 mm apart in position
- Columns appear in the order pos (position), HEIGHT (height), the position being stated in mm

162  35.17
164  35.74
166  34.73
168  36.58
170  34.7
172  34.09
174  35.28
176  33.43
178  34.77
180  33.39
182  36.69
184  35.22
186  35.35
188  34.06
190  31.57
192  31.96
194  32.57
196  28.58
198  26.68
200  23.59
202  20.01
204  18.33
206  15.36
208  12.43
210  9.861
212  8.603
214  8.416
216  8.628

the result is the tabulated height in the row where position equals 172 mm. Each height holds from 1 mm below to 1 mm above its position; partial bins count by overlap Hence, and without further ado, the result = 34.09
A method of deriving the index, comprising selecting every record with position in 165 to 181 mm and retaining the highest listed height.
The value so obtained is 36.58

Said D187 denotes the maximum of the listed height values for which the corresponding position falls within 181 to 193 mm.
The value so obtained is 36.69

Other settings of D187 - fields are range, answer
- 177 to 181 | 34.77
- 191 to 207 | 32.57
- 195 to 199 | 28.58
